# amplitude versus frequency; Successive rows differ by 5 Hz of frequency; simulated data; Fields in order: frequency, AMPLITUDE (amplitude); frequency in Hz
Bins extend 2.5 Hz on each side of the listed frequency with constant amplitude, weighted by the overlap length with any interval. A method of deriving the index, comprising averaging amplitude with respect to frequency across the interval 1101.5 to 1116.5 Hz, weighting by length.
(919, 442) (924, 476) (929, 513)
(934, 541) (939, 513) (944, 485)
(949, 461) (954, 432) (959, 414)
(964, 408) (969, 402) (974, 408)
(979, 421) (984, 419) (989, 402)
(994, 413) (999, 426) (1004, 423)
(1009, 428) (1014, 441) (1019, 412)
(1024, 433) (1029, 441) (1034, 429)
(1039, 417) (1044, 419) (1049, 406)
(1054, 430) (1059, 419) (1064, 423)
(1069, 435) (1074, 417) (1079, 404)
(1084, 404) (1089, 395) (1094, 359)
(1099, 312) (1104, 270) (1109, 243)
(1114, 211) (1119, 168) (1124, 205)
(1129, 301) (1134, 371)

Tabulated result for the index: 241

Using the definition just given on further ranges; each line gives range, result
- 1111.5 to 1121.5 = 190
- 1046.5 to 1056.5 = 418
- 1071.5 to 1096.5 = 396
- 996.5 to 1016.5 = 430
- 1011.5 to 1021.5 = 426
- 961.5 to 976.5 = 406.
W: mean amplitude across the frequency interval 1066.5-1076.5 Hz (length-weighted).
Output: 426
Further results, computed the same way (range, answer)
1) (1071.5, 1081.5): 410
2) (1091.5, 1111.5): 296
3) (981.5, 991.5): 410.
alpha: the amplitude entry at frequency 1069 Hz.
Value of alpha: 435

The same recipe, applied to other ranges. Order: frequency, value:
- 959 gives 414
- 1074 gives 417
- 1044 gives 419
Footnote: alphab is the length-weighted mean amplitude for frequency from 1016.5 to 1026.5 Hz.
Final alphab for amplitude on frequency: 422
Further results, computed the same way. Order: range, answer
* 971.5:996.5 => 413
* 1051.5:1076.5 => 425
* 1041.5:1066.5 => 419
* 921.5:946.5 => 506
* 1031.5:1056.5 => 420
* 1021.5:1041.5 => 430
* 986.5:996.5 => 408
